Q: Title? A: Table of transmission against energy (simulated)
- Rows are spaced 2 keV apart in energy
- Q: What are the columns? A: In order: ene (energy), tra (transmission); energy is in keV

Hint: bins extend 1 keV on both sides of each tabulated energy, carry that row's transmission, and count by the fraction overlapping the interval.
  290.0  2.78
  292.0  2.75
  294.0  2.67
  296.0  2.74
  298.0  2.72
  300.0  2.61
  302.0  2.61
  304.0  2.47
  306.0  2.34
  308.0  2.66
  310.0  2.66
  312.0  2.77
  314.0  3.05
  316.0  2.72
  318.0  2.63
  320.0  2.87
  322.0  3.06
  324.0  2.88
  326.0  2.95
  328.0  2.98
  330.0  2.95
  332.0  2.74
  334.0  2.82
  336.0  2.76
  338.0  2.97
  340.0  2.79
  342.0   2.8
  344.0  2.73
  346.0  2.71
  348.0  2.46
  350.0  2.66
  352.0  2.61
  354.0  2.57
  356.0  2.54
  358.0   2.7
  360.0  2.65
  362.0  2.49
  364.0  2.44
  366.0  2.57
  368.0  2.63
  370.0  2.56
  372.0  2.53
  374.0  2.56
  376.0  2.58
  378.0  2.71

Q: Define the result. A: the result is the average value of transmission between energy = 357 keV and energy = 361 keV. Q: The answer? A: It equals 2.67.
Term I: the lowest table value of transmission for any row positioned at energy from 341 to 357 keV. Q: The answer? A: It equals 2.46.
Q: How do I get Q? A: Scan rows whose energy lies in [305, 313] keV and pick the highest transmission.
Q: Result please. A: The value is 2.77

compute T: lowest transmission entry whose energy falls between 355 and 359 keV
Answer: 2.54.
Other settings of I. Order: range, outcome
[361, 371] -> 2.44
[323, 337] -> 2.74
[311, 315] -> 2.77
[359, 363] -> 2.49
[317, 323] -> 2.63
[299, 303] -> 2.61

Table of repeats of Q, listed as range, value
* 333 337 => 2.82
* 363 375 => 2.63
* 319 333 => 3.06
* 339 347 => 2.8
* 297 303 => 2.72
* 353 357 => 2.57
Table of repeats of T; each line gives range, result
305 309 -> 2.34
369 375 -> 2.53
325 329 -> 2.95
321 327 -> 2.88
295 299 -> 2.72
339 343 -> 2.79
